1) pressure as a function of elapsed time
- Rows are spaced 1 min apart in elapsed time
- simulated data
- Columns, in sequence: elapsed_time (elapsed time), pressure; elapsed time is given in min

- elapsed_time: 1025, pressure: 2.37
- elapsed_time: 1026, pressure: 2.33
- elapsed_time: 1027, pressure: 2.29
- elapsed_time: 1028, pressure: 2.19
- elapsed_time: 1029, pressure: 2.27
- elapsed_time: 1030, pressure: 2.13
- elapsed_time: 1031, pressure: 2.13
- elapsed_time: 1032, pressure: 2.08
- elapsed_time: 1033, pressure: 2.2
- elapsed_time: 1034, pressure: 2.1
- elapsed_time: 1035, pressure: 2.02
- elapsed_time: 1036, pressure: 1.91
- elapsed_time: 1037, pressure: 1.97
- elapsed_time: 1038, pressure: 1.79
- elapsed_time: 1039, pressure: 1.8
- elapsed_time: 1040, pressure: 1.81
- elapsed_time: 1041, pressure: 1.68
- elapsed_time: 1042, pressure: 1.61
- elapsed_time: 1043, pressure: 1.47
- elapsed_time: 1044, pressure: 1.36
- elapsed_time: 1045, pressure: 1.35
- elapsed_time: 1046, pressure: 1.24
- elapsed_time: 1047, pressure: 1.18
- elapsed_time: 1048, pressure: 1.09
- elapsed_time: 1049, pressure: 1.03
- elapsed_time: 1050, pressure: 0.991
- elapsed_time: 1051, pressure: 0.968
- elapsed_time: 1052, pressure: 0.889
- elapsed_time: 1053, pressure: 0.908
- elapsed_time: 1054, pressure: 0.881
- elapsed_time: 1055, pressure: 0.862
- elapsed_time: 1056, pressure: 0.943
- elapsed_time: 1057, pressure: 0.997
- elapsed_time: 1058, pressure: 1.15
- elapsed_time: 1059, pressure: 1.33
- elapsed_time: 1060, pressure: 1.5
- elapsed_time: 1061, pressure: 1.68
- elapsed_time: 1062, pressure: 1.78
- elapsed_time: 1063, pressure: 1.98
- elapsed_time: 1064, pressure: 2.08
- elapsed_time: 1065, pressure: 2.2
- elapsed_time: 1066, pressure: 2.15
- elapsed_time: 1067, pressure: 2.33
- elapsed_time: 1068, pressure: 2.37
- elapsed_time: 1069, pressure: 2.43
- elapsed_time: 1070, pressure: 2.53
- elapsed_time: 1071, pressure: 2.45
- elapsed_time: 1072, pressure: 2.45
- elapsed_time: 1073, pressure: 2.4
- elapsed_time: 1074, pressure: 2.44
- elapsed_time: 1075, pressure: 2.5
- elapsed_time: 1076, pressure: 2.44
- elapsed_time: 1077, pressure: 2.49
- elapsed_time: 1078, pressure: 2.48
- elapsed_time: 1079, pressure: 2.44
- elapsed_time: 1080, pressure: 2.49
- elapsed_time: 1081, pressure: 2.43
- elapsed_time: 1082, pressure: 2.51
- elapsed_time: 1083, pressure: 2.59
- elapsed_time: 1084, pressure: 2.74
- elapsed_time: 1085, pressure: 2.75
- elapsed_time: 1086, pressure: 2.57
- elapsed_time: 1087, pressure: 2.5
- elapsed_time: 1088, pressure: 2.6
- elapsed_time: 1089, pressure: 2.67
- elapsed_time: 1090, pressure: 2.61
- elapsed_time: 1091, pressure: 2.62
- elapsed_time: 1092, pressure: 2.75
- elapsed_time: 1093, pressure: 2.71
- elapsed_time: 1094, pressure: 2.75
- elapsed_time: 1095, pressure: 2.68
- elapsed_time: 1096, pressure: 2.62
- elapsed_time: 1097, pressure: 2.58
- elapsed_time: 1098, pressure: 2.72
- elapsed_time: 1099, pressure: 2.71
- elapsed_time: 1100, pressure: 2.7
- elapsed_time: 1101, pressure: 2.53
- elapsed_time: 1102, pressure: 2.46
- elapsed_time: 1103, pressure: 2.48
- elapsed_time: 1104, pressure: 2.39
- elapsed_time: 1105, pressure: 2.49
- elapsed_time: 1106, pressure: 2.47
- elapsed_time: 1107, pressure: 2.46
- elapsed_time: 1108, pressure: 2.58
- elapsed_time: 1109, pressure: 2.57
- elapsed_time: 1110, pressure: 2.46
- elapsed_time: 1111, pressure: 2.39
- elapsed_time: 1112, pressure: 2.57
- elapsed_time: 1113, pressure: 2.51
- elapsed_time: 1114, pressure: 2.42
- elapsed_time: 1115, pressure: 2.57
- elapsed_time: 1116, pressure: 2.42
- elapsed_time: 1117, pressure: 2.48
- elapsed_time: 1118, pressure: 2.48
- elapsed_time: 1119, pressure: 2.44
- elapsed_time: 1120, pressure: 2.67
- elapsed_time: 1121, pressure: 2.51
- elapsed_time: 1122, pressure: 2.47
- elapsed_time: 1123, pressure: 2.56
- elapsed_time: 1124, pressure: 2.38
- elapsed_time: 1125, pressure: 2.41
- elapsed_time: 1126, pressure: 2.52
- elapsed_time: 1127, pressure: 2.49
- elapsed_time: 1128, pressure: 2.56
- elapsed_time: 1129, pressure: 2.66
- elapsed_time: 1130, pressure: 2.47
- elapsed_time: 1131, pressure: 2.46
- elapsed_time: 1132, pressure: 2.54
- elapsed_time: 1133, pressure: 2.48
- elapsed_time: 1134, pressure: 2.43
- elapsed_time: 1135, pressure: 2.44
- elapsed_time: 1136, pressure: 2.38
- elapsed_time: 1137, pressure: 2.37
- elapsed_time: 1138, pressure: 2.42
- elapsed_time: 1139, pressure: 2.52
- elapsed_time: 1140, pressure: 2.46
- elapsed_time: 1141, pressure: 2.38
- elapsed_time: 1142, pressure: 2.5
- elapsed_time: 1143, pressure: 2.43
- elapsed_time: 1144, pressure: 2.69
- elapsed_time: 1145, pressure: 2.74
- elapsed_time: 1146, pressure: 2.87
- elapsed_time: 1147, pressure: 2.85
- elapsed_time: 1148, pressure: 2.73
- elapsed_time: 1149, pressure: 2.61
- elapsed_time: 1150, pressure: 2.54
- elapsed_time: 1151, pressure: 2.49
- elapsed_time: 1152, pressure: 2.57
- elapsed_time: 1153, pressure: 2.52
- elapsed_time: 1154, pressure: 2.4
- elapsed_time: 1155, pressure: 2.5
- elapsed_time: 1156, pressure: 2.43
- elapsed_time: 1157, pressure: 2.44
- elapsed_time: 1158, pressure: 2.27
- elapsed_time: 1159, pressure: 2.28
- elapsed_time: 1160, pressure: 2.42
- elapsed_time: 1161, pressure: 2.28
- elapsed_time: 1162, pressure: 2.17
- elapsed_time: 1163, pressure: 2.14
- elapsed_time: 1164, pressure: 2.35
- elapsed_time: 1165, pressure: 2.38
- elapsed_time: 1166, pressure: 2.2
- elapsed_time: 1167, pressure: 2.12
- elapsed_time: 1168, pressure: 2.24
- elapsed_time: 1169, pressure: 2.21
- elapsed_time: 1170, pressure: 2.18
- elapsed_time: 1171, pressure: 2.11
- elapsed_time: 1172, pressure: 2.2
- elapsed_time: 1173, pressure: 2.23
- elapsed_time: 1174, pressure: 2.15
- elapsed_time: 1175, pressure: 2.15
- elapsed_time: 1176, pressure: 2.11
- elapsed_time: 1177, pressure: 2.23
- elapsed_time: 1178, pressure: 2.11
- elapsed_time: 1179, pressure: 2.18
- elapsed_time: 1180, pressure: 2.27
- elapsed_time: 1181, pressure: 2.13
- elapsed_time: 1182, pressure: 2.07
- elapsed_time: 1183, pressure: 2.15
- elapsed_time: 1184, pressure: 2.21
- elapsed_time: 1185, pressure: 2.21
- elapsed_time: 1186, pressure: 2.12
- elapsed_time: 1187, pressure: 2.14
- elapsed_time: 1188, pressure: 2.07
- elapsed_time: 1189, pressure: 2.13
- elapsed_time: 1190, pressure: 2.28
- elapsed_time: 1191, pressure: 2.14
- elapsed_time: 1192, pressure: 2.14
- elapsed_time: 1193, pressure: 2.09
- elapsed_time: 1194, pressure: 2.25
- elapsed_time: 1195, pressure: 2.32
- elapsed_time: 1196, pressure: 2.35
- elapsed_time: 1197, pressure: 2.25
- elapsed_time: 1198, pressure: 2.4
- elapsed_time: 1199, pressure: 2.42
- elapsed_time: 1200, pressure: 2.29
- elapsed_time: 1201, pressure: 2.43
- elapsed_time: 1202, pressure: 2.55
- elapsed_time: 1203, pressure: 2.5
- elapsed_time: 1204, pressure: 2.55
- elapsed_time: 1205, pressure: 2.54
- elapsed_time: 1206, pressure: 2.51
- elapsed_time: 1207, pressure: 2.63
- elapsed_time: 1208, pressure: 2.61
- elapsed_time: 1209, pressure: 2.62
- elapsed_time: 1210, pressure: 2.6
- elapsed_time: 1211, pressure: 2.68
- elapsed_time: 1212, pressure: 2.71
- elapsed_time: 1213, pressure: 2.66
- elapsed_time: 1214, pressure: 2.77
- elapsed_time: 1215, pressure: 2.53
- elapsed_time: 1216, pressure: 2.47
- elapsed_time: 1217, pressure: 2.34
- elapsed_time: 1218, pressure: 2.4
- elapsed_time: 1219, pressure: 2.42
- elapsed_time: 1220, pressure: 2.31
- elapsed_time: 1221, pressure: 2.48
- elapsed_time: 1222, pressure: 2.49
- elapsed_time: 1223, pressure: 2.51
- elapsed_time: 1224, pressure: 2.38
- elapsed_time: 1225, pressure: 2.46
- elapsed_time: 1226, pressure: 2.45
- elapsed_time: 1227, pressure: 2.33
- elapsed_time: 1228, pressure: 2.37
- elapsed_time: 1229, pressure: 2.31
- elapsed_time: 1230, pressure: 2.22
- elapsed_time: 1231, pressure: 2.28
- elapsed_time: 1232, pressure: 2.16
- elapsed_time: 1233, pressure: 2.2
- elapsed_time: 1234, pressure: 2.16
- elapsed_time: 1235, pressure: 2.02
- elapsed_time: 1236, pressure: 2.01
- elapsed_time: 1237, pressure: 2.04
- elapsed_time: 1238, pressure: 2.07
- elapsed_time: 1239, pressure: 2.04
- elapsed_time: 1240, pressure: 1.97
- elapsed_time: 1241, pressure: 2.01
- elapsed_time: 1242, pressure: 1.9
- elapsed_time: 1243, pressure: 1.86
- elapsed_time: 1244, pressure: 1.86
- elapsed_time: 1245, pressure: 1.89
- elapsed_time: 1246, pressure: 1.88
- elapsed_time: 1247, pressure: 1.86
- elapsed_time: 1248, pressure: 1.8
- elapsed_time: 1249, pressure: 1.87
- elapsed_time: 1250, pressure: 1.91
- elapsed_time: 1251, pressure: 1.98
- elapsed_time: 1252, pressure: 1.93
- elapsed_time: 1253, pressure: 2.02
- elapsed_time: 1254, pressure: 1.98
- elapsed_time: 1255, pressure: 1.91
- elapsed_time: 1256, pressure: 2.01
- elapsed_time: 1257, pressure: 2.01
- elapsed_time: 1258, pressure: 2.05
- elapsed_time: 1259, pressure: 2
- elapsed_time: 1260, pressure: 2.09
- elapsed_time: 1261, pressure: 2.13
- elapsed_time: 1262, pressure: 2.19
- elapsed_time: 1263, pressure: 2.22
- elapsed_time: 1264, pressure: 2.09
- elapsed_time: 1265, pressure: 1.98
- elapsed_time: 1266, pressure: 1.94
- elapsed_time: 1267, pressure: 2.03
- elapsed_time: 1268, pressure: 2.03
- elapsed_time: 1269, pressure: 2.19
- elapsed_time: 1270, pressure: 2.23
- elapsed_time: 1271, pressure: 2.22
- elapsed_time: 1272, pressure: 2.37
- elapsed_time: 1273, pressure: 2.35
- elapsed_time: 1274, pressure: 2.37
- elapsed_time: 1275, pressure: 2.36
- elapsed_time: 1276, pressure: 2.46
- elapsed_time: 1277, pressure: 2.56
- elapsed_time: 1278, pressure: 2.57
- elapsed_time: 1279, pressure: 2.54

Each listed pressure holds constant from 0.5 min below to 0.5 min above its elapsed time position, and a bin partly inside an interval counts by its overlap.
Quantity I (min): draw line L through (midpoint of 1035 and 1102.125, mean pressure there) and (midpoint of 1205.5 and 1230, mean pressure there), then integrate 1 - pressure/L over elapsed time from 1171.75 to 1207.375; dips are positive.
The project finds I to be 2.2 min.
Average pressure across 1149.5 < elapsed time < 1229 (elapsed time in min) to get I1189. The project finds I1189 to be 2.35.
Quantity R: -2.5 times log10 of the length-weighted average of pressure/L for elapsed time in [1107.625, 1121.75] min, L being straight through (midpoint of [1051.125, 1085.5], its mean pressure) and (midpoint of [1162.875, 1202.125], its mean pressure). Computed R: -0.20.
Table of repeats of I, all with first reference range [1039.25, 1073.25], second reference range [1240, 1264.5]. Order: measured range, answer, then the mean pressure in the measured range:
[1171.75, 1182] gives -1.9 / 2.17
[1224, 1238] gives -2.2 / 2.23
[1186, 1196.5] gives -1.9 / 2.19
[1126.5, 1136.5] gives -4.4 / 2.49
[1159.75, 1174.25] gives -3.3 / 2.22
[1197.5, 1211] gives -4.6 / 2.52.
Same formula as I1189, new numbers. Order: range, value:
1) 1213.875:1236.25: 2.35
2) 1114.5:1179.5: 2.42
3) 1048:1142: 2.29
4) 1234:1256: 1.95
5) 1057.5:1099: 2.38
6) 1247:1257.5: 1.94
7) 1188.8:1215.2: 2.45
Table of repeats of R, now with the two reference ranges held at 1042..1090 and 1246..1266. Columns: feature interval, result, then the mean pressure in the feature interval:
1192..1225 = -0.24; 2.47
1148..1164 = -0.23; 2.41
